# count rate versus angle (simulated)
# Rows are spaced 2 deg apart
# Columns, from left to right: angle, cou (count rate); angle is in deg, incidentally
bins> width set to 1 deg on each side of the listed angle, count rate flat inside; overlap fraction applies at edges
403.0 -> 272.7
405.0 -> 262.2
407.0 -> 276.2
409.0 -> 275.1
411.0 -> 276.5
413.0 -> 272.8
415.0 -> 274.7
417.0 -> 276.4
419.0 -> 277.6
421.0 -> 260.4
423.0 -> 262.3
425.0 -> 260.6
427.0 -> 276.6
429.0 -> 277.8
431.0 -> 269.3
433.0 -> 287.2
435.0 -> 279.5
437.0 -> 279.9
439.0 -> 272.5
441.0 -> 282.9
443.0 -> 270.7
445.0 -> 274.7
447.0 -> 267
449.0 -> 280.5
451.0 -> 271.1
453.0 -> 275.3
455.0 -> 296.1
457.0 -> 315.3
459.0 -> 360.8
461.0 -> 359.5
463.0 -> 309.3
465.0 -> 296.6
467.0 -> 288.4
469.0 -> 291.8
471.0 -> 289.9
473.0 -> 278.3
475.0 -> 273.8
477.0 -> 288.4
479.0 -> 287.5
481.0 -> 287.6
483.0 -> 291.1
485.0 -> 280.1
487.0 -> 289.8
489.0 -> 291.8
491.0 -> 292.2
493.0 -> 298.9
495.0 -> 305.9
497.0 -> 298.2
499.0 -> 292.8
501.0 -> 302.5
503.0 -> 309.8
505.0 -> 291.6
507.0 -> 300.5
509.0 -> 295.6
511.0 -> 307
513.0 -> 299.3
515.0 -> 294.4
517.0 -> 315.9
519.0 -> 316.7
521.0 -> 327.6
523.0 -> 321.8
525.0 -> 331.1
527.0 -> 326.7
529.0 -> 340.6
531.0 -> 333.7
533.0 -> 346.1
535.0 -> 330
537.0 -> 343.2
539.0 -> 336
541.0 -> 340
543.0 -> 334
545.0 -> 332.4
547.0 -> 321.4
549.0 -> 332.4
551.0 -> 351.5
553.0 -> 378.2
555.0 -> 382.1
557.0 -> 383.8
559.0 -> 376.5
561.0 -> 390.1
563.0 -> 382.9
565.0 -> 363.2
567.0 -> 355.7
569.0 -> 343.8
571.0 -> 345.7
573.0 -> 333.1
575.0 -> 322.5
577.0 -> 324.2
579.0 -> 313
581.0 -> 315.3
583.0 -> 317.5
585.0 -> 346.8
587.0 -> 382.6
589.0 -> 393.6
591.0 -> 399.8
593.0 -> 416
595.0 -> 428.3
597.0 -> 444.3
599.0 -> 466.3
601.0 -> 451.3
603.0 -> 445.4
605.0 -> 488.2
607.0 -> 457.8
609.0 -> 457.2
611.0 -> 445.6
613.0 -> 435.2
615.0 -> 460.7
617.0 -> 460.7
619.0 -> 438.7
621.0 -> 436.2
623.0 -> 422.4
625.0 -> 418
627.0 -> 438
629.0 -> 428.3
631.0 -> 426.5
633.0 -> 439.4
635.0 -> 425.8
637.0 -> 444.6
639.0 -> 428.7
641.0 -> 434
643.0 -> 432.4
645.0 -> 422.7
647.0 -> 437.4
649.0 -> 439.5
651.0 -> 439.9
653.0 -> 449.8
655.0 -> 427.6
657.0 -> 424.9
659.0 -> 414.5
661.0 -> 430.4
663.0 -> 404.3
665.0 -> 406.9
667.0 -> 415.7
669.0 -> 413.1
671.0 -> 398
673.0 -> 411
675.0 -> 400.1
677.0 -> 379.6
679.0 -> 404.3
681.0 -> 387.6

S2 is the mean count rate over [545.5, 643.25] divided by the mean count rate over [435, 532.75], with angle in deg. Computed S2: 1.3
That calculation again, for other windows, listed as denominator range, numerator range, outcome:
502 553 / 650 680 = 1.28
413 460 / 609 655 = 1.56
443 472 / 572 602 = 1.27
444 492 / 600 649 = 1.50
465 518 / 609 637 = 1.49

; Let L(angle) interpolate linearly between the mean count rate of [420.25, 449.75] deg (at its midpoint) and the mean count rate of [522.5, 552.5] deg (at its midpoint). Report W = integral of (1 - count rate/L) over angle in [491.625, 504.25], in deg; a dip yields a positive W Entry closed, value 0.4 deg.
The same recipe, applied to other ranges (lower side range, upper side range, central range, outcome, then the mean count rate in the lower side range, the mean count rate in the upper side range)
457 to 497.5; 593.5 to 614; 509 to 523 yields 1.4 deg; 298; 451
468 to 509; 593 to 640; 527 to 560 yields 0.9 deg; 292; 442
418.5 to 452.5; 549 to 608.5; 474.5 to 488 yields 1.0 deg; 274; 383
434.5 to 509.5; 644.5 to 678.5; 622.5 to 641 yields -1.5 deg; 293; 418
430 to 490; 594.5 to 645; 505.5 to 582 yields 6.8 deg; 290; 442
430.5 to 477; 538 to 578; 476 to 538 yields 2.7 deg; 290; 351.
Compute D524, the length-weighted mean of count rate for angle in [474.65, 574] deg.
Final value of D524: 324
